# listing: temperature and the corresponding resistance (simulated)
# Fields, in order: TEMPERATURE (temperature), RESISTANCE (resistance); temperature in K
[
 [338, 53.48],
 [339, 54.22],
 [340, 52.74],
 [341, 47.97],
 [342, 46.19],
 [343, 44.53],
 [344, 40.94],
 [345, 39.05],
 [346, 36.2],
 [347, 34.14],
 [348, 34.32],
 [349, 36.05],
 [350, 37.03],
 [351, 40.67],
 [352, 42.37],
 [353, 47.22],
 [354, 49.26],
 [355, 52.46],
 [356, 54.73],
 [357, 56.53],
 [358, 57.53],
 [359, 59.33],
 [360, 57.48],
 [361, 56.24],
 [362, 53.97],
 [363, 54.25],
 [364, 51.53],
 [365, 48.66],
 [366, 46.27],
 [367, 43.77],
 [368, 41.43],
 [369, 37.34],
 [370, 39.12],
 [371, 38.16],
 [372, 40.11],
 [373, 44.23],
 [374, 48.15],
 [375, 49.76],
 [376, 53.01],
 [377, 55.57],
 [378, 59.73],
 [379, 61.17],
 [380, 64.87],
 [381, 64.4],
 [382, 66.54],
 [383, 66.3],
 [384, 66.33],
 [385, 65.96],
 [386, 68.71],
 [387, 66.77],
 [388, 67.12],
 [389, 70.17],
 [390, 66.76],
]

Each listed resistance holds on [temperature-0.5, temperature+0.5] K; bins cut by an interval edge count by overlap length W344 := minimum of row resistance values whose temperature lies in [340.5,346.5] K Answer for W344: 36.2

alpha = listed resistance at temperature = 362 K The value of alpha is 53.97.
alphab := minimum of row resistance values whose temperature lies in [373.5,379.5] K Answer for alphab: 48.15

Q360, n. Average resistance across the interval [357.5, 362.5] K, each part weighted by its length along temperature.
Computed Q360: 56.9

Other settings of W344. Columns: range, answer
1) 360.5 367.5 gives 43.77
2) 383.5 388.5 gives 65.96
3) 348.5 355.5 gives 36.05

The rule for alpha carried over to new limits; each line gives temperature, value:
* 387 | 66.77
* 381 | 64.4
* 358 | 57.53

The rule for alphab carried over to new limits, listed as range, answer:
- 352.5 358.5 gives 47.22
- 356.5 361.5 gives 56.24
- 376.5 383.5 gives 55.57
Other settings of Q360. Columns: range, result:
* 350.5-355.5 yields 46.4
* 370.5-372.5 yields 39.1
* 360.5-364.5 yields 54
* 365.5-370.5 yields 41.6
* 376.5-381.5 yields 61.1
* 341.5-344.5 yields 43.9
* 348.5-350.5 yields 36.5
